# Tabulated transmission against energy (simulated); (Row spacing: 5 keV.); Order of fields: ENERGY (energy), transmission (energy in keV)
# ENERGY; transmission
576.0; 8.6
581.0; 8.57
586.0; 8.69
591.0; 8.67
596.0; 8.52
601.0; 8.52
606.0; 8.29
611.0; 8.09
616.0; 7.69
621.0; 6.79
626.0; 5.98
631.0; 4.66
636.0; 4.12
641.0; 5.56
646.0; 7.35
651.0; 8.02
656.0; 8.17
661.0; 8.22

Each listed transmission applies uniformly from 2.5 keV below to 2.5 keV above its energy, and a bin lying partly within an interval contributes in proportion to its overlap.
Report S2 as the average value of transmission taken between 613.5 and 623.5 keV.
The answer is 7.24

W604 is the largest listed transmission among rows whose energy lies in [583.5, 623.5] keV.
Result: 8.69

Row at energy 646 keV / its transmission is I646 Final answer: 7.35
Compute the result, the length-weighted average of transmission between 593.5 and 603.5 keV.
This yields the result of 8.52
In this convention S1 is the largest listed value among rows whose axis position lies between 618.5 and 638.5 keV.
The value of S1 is 6.79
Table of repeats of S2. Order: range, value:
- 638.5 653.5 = 6.98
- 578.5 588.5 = 8.63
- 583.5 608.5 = 8.54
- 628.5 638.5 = 4.39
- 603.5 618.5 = 8.02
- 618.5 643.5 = 5.42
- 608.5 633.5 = 6.64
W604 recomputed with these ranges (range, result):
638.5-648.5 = 7.35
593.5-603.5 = 8.52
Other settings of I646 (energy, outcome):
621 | 6.79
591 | 8.67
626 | 5.98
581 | 8.57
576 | 8.6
